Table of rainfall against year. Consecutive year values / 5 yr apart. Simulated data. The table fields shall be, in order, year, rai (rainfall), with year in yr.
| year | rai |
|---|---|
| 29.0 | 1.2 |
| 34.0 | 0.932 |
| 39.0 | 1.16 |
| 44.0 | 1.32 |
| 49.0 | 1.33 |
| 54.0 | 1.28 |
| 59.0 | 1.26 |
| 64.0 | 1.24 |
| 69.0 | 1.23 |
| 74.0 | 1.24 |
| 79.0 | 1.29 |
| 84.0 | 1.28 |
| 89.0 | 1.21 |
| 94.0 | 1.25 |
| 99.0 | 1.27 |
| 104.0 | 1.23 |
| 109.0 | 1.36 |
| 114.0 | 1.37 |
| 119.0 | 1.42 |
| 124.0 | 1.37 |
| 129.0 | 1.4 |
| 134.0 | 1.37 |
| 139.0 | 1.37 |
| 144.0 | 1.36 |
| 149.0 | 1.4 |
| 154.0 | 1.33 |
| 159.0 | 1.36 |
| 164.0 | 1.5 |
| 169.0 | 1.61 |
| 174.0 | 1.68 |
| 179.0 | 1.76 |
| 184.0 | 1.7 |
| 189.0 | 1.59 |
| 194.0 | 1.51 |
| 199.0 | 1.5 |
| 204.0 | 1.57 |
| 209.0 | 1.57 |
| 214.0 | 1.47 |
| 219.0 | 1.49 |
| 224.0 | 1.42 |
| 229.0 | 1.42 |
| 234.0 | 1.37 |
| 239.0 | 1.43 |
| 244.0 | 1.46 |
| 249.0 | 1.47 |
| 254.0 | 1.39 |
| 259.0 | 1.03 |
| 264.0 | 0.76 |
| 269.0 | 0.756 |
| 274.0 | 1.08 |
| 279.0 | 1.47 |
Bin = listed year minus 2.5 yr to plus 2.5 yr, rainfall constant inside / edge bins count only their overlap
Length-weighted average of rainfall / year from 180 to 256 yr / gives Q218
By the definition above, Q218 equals 1.5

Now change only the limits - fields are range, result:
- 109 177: 1.43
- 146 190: 1.54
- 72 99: 1.26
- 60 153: 1.31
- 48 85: 1.27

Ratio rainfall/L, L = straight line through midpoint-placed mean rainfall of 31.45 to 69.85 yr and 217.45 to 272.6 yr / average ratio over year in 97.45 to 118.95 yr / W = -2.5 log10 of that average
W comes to -0.08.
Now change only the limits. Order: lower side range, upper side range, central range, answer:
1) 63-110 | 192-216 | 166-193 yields -0.13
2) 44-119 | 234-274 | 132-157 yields -0.10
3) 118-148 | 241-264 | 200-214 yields -0.17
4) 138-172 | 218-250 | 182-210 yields -0.10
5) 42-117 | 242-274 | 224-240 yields -0.21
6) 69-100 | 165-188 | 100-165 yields 0.08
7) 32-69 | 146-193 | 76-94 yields 0.05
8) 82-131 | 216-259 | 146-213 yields -0.13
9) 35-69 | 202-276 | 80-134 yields -0.04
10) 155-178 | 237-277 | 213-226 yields -0.11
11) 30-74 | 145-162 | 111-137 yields -0.05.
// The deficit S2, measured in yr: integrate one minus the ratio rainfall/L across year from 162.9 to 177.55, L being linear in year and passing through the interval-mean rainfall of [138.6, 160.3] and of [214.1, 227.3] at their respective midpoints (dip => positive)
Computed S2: -2.4 yr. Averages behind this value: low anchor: 1.36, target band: 1.62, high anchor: 1.46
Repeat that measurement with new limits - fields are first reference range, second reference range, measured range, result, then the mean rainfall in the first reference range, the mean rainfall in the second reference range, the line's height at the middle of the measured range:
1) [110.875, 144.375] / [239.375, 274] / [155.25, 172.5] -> -2.25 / 1.38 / 1.16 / 1.32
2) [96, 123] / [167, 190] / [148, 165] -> 1.92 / 1.33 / 1.67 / 1.56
